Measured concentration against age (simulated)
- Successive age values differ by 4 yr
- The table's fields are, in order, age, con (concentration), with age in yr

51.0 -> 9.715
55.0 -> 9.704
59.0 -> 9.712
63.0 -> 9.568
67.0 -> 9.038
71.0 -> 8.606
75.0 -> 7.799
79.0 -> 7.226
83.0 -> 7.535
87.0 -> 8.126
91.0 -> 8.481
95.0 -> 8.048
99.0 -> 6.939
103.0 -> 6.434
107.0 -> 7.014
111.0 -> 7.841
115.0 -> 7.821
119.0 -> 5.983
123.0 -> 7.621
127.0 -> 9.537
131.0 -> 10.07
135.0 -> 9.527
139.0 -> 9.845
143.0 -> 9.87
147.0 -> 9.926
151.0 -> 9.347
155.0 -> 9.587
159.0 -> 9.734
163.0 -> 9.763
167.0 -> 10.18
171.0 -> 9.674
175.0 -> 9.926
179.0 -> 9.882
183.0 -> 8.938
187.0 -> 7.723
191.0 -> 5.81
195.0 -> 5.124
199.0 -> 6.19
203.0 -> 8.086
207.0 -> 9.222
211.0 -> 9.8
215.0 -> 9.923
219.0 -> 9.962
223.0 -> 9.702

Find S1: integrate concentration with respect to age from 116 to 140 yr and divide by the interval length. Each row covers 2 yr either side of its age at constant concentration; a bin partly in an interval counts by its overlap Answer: 8.68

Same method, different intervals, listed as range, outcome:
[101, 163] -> 8.71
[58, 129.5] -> 7.95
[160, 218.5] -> 8.64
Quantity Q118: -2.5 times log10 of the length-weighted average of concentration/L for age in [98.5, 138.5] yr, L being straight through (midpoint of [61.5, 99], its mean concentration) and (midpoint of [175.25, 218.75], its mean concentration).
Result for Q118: 0.03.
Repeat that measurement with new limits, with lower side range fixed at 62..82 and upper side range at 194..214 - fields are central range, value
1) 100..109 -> 0.22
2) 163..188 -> -0.18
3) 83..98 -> 0.03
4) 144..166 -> -0.20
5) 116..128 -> 0.08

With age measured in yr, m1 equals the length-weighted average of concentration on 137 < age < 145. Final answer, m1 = 9.86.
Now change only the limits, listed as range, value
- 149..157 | 9.47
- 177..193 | 8.09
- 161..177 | 9.89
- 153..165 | 9.69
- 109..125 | 7.32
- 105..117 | 7.56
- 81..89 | 7.83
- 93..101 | 7.49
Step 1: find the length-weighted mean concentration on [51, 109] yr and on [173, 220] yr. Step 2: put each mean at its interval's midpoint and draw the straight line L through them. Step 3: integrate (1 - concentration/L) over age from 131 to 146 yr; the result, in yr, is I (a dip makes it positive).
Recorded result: -2.76 yr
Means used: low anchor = 8.21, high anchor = 8.35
